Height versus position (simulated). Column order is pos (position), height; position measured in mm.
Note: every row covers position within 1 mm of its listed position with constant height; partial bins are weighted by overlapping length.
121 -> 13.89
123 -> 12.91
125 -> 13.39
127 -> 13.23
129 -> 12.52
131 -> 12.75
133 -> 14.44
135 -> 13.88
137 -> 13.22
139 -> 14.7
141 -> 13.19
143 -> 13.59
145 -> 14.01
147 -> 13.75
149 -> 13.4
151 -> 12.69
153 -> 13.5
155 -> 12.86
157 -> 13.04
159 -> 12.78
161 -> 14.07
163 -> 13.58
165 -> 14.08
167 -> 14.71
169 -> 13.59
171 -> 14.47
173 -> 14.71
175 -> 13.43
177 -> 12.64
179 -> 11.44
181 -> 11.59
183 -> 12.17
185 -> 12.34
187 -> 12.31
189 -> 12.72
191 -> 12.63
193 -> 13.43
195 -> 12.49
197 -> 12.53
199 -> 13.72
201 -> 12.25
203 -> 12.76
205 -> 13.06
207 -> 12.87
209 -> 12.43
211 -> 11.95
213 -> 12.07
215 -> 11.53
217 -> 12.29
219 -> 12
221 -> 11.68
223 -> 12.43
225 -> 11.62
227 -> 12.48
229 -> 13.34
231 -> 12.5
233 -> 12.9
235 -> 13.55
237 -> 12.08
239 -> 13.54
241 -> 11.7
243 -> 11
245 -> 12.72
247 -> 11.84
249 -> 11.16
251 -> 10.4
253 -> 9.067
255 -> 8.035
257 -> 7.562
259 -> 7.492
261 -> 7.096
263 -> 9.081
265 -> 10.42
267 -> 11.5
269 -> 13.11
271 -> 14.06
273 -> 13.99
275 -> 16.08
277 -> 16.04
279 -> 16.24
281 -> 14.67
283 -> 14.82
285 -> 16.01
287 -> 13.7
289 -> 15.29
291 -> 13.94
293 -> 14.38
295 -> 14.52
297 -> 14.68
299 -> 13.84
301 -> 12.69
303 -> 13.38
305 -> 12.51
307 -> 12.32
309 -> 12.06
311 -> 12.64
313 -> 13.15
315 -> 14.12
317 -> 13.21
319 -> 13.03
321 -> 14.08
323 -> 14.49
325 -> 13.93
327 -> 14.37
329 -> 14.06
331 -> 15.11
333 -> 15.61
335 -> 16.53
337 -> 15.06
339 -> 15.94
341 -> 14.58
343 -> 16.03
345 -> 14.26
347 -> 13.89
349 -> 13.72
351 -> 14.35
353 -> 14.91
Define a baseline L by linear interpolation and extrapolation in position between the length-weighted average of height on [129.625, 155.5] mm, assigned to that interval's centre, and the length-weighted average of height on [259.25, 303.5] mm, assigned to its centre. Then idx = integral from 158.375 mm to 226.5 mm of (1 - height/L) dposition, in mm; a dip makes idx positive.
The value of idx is 3.8 mm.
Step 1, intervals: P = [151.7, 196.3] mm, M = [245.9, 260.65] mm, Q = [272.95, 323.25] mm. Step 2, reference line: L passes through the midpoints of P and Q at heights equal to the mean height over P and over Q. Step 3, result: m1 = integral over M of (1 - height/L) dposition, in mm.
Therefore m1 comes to 4.8 mm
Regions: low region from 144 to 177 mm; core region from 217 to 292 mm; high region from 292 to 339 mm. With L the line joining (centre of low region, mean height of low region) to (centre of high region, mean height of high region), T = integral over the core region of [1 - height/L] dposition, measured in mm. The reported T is 8.3 mm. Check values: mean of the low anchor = 13.6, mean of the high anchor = 13.9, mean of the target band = 12.3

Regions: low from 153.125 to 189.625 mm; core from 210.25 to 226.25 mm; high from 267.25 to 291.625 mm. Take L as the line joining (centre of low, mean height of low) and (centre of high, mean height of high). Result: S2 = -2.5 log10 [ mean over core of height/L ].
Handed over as 0.16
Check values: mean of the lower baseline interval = 13.2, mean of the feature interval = 12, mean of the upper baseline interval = 14.7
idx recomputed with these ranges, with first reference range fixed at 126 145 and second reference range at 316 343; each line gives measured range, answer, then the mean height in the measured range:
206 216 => 1.3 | 12.2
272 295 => -1.0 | 15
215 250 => 4.6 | 12.3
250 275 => 6.8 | 10.4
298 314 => 1.9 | 12.8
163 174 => -0.4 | 14.2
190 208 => 1.3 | 12.9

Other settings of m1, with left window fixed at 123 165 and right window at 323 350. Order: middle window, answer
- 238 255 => 3.5 mm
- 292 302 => 0.4 mm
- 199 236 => 4.0 mm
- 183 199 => 1.3 mm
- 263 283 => 0.8 mm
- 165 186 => 0.8 mm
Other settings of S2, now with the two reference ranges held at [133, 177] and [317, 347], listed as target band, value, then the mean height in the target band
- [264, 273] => 0.152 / 12.5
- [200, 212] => 0.116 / 12.6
